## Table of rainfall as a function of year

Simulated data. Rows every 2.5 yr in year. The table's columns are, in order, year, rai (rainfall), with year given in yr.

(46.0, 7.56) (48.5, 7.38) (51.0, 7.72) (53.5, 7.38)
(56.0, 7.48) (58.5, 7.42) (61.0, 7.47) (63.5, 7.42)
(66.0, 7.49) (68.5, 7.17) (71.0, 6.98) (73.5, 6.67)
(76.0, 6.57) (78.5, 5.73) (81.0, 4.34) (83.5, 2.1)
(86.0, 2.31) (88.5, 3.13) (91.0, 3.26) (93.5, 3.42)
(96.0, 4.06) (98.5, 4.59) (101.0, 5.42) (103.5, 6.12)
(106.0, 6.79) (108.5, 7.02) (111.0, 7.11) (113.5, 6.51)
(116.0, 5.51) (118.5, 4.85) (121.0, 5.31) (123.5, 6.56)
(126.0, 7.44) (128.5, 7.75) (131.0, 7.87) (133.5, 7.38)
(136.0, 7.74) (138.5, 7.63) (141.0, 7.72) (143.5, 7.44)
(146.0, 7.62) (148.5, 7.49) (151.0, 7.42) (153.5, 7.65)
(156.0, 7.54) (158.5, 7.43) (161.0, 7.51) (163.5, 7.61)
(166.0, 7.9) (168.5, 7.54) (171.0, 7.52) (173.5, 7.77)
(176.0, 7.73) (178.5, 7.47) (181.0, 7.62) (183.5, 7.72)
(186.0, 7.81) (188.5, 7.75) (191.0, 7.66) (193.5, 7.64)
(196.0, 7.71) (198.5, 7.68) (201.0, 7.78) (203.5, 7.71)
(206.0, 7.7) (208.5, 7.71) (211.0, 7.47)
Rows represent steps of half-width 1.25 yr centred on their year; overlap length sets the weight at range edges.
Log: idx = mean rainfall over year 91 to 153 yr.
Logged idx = 6.48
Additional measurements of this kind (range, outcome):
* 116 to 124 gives 5.47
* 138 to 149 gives 7.58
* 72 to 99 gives 4.21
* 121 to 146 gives 7.4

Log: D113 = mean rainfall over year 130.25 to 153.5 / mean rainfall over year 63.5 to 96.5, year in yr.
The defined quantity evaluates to 1.5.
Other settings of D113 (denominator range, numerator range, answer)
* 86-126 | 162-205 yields 1.45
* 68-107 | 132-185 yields 1.56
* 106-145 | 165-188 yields 1.11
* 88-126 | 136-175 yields 1.40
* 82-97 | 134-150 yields 2.49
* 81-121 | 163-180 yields 1.59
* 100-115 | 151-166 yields 1.16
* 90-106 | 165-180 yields 1.64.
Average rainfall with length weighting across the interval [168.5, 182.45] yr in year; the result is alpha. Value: 7.62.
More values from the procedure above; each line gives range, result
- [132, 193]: 7.61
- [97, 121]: 5.94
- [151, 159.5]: 7.53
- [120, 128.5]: 6.66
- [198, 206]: 7.72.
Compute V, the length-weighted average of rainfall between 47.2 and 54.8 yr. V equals 7.49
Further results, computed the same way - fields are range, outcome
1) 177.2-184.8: 7.61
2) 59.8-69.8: 7.39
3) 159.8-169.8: 7.64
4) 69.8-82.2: 6.06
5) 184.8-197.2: 7.71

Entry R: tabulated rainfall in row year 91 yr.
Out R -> 3.26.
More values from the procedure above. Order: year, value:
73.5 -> 6.67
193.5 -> 7.64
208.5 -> 7.71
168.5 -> 7.54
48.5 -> 7.38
